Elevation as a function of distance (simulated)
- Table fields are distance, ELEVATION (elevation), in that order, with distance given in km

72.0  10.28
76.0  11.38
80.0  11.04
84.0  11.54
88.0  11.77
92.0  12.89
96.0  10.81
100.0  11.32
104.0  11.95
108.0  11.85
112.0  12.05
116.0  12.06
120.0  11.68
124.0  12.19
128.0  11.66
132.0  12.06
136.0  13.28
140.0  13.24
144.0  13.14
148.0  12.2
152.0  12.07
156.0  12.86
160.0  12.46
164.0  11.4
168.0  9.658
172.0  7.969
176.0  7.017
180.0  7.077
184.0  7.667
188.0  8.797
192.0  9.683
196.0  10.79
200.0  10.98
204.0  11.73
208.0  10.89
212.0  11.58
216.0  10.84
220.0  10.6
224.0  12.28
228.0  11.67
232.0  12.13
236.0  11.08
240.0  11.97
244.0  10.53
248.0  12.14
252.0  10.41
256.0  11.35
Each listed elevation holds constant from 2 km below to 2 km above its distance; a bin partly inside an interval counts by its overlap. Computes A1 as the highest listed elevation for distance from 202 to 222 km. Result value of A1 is 11.73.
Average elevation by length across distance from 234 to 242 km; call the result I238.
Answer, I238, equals 11.5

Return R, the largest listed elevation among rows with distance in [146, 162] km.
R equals 12.86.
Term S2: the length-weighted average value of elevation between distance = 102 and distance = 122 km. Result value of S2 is 11.9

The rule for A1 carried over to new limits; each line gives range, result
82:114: 12.89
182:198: 10.79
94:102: 11.32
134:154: 13.28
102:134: 12.19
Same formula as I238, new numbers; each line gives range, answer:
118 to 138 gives 12.2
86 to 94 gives 12.3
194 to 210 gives 11.1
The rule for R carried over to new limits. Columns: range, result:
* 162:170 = 11.4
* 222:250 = 12.28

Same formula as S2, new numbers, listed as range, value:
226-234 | 11.9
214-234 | 11.5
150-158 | 12.5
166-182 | 7.93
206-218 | 11.1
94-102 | 11.1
